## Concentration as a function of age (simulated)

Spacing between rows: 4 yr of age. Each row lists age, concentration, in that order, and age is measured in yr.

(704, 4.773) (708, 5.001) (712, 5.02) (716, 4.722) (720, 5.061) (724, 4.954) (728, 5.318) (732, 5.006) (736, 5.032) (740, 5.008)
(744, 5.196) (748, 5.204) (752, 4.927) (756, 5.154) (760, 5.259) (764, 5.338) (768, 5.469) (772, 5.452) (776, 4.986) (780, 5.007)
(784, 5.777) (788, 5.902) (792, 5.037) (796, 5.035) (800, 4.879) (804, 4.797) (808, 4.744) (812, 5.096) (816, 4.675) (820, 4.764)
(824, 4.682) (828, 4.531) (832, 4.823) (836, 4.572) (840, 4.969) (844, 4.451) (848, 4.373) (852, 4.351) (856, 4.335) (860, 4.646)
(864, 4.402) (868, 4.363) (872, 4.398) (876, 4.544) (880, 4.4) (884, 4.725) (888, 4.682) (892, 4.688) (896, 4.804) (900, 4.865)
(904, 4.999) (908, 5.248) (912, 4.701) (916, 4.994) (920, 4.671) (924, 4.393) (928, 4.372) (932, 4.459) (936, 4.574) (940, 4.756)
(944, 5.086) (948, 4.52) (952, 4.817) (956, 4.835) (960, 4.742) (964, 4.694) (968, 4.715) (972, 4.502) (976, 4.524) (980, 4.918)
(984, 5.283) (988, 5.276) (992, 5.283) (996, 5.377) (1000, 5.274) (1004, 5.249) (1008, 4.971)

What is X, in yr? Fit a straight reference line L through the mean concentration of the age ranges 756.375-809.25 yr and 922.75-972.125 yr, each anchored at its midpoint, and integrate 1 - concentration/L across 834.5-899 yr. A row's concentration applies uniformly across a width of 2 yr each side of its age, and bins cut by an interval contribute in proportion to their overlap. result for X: 5.0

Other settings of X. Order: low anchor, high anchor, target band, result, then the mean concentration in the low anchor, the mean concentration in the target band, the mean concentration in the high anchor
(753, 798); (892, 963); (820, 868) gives 4.7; 5.3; 4.56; 4.75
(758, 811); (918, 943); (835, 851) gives 1.2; 5.2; 4.58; 4.56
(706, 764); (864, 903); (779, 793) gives -1.6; 5.07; 5.49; 4.61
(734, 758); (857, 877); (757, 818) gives -3.6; 5.09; 5.16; 4.46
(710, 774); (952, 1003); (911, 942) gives 2.4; 5.13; 4.61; 4.95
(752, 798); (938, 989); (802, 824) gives 1.7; 5.29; 4.8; 4.81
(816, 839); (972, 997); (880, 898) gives 0.5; 4.69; 4.69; 5.05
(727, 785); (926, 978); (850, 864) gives 1.4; 5.2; 4.44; 4.66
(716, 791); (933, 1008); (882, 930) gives 2.3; 5.21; 4.76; 4.91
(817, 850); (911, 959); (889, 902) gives -0.3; 4.65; 4.78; 4.68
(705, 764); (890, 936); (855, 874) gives 1.5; 5.07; 4.43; 4.74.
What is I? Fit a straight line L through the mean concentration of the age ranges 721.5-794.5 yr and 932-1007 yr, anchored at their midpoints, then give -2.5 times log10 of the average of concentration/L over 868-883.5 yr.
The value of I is 0.13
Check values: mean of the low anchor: 5.22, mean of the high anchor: 4.9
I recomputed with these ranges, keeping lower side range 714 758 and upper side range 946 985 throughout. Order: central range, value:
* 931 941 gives 0.04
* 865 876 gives 0.11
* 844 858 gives 0.12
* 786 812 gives -0.02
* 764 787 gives -0.08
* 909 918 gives -0.02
